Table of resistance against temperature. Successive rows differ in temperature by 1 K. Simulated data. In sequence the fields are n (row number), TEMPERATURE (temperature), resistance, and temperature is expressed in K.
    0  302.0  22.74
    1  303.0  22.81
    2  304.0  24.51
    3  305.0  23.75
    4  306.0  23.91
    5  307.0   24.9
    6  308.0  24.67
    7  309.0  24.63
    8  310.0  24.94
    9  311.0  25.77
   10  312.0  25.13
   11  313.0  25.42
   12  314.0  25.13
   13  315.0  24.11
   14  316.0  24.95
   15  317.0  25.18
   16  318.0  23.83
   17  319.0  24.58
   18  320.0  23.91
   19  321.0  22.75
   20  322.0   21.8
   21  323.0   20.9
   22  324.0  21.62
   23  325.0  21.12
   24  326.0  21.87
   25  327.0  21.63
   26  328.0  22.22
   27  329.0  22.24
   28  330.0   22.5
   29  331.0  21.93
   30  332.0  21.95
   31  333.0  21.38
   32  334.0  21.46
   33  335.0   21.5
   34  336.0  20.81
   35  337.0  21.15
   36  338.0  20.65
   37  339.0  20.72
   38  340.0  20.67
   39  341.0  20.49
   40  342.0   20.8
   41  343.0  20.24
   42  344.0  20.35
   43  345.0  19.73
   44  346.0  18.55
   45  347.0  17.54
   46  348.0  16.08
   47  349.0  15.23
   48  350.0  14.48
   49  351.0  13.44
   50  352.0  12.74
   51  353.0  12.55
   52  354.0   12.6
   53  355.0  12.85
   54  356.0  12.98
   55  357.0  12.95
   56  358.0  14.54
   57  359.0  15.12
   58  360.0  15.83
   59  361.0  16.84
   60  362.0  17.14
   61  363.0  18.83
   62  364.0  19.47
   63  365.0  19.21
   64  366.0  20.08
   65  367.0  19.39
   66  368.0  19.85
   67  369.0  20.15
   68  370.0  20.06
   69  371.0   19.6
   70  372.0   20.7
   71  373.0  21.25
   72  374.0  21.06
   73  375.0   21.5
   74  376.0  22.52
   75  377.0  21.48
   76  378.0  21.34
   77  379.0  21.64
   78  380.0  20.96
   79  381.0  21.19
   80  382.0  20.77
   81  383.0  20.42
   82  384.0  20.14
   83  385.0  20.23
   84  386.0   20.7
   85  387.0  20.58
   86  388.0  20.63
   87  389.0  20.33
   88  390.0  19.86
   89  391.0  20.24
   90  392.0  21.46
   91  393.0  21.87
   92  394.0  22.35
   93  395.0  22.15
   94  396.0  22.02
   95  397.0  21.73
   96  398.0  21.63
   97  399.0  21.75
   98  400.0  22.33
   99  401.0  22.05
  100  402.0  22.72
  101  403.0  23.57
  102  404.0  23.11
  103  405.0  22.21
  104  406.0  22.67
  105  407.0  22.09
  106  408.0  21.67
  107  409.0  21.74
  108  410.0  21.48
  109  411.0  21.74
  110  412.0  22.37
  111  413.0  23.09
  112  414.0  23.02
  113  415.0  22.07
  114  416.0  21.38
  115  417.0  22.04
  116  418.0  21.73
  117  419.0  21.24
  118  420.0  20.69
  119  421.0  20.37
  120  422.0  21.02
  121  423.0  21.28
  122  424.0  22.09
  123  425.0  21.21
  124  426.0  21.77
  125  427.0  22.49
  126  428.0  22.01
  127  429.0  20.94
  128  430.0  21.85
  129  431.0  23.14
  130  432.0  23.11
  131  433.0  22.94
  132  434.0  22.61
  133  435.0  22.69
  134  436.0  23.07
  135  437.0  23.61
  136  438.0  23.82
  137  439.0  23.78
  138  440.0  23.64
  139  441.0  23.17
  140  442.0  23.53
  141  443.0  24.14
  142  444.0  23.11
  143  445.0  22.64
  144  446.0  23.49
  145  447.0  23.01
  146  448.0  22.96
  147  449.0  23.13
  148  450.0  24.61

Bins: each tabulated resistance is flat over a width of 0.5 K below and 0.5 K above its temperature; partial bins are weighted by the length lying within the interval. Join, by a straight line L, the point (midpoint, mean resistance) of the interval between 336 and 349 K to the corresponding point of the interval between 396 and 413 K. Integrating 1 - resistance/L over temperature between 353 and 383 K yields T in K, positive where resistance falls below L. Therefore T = 3.06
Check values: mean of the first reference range 19.6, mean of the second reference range 22.2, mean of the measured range 18.6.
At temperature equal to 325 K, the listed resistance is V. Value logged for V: 21.12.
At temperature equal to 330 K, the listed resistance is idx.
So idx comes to 22.5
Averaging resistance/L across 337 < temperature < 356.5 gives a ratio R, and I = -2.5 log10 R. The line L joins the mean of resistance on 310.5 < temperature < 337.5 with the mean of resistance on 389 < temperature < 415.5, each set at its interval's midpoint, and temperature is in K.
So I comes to 0.30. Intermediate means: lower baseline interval 22.8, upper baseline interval 22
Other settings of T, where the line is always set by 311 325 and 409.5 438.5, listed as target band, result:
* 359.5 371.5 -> 2.16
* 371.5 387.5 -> 1.24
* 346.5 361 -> 5.56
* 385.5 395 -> 0.70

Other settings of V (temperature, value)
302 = 22.74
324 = 21.62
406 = 22.67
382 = 20.77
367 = 19.39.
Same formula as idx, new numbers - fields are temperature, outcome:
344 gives 20.35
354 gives 12.6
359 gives 15.12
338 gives 20.65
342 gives 20.8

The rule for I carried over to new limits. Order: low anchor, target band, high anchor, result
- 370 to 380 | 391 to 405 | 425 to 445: -0.02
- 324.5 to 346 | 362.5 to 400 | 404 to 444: 0.05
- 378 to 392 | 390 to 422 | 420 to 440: -0.02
